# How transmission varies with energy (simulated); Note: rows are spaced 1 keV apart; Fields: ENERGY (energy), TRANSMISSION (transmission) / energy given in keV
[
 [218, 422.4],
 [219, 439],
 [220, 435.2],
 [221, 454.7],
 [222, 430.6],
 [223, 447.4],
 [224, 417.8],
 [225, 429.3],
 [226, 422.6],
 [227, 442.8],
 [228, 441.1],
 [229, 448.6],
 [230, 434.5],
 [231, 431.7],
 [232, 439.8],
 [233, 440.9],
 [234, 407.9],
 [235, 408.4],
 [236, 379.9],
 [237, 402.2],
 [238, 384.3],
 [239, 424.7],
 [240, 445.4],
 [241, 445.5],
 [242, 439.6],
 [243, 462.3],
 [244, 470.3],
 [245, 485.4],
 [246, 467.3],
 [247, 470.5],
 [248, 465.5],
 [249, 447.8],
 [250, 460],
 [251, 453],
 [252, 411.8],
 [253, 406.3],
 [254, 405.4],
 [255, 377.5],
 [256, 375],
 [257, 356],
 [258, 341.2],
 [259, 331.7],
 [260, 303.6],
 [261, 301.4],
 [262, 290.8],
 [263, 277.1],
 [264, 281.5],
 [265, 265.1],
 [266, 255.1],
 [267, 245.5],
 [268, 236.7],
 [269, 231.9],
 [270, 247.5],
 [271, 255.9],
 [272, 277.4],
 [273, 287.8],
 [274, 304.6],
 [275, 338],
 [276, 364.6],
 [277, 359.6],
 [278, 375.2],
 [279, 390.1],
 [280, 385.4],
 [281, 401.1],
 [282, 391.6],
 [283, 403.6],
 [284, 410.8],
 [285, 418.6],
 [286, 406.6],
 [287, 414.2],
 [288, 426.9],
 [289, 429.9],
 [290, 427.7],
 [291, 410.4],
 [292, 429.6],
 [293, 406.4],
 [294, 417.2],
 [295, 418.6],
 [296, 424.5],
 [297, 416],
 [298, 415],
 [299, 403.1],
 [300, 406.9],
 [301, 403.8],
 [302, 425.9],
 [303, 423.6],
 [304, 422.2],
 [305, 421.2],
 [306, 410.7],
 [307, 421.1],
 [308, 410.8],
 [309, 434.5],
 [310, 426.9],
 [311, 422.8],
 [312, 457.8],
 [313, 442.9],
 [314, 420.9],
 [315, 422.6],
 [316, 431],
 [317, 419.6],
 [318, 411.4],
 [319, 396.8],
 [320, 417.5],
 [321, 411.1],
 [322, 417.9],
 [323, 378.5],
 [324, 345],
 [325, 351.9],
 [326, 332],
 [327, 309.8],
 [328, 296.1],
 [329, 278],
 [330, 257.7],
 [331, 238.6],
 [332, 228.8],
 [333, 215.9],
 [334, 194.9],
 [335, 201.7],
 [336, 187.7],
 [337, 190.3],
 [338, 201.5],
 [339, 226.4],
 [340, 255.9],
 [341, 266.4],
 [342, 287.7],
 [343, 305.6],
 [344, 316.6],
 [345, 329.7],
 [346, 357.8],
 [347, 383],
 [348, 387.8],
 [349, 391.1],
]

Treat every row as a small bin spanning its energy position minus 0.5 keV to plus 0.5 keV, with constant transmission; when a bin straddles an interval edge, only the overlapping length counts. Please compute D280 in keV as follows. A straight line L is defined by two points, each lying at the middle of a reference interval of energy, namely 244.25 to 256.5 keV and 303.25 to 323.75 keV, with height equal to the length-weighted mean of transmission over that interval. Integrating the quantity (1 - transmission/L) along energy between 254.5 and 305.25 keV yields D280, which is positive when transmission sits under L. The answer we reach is 7.9 keV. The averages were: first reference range 436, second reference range 419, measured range 361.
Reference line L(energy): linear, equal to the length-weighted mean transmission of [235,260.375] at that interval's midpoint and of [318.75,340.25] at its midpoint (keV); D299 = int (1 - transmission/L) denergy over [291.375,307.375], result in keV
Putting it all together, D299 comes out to -3.9 keV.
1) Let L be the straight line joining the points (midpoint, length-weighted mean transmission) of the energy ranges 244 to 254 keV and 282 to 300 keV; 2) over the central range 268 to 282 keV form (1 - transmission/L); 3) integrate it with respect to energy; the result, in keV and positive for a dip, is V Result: 3.4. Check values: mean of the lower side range 451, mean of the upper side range 415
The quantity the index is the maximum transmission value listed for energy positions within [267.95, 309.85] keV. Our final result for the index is 434.5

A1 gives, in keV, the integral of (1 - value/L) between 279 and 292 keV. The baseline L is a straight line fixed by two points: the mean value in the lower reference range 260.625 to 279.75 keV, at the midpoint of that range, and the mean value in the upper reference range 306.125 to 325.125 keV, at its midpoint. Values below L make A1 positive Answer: -2.9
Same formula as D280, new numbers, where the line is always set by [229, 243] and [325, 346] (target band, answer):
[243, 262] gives -0.3 keV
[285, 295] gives -2.5 keV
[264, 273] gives 2.8 keV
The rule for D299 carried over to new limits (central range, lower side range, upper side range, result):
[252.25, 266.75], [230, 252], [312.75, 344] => 3.05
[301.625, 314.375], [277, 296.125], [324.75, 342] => -3.50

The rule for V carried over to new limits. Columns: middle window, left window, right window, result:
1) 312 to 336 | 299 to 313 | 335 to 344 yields -0.6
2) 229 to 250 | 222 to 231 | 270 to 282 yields -1.5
